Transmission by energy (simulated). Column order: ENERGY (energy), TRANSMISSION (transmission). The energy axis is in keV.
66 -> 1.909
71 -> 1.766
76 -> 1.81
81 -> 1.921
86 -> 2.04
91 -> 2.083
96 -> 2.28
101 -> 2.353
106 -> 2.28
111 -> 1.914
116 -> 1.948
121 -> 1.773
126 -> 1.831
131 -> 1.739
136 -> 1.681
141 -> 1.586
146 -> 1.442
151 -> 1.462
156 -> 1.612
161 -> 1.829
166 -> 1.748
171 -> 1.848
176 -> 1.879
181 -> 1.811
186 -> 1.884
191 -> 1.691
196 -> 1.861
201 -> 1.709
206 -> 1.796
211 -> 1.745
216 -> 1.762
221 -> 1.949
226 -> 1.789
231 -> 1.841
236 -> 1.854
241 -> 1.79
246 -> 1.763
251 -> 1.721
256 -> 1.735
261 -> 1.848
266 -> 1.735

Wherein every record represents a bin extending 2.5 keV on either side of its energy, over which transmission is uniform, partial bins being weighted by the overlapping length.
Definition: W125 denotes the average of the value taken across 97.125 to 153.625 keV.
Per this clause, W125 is 1.83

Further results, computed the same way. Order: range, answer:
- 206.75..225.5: 1.81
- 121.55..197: 1.73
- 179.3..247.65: 1.8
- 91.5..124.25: 2.08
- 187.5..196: 1.76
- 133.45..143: 1.64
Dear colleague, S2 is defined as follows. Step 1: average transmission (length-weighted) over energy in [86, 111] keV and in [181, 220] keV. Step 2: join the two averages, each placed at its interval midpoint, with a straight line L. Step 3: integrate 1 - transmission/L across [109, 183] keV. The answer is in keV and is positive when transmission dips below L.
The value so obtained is 9.7 keV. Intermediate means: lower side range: 2.19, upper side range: 1.79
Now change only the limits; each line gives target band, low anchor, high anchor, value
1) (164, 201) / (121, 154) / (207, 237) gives -1.7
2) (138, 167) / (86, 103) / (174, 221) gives 5.4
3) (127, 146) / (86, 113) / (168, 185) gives 3.4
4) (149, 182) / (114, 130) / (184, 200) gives 1.3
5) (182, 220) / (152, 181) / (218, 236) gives 0.7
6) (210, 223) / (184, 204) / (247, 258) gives -0.4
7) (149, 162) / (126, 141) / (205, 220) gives 0.8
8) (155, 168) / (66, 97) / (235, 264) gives 0.9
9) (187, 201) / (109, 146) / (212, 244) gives 0.2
